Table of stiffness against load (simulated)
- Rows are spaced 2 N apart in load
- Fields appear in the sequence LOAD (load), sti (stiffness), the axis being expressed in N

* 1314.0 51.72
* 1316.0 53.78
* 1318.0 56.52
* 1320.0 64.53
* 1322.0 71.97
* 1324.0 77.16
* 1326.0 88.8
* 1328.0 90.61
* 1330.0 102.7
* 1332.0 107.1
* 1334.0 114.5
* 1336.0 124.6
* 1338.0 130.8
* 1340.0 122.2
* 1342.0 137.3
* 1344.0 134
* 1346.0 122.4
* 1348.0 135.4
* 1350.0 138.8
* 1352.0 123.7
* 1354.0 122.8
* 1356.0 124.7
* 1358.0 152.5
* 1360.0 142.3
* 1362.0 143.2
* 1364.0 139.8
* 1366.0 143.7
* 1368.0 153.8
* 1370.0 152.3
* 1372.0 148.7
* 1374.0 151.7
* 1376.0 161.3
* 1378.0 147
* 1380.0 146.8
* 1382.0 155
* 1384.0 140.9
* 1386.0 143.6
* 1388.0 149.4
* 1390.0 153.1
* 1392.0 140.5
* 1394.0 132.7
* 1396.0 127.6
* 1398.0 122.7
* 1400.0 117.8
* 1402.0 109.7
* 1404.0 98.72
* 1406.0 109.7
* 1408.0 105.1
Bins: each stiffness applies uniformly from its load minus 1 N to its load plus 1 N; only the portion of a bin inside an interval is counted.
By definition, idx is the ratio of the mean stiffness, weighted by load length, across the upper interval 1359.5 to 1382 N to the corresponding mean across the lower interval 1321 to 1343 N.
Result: 1.4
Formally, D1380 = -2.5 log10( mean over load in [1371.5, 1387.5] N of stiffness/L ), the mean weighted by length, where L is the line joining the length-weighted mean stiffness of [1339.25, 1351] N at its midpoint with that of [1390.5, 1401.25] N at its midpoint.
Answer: -0.15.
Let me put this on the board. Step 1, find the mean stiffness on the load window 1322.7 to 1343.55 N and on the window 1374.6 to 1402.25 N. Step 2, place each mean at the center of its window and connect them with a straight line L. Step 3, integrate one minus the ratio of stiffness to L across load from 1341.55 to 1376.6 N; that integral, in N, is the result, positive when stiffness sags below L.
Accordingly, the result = -4.6 N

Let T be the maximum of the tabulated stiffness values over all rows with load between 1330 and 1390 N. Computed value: 161.3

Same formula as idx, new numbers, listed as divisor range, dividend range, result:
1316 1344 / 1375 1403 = 1.41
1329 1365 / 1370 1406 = 1.07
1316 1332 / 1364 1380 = 1.90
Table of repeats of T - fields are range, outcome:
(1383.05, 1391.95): 153.1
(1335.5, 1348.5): 137.3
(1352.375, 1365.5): 152.5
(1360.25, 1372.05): 153.8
